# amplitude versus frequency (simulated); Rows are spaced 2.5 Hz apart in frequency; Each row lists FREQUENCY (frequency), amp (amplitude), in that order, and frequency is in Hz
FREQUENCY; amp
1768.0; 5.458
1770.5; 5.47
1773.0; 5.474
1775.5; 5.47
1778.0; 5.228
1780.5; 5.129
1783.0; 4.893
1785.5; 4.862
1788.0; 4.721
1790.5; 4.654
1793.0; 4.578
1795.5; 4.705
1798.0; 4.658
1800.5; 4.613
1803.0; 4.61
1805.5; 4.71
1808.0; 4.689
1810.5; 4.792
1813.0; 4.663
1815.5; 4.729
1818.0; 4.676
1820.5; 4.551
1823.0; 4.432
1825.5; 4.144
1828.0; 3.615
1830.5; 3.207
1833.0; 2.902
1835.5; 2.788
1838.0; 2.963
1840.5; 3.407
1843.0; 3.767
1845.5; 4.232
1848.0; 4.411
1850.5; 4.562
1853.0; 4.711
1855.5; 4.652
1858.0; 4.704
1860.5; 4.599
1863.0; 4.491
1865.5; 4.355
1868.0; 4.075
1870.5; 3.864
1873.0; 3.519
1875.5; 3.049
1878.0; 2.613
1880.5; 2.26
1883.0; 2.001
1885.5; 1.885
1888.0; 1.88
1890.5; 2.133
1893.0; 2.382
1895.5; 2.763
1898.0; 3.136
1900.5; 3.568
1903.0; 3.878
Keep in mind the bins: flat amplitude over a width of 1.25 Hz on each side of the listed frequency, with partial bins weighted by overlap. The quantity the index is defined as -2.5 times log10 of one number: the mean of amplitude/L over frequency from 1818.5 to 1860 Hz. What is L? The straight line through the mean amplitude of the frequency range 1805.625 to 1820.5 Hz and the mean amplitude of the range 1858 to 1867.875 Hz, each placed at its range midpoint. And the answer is 0.15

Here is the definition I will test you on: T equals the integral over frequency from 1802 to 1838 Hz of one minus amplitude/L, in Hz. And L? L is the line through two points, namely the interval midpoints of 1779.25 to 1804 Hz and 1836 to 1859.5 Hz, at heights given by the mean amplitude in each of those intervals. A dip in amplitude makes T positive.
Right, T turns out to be 2.5 Hz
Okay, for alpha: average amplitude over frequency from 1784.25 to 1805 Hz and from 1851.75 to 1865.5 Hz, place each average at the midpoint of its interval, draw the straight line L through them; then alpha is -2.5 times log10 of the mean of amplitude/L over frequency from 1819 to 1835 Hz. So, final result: 0.22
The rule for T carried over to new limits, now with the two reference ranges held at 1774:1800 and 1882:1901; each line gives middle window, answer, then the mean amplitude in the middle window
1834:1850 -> -0.3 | 3.63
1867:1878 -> -2.3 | 3.5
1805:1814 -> -0.7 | 4.72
